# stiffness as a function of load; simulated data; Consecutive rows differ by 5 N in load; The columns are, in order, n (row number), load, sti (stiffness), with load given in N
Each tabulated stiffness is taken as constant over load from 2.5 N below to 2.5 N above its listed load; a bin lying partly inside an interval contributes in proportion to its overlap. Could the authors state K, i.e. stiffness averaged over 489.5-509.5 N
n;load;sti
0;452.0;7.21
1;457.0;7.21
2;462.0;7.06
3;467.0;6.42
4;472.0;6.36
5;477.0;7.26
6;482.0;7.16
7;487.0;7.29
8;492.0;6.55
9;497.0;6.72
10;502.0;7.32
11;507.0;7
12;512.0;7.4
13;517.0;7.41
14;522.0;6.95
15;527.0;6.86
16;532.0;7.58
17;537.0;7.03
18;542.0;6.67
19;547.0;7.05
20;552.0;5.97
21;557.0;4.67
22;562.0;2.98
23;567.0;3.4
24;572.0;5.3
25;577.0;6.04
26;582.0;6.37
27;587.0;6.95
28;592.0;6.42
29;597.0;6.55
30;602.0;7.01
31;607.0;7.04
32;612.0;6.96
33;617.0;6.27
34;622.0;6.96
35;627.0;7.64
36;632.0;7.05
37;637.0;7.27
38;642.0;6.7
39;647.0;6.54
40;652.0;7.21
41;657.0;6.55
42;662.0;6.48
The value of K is 6.9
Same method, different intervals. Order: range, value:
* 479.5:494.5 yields 7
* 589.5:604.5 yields 6.66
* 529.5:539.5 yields 7.3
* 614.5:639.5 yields 7.04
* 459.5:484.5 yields 6.85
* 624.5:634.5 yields 7.34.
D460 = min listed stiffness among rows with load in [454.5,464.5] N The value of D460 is 7.06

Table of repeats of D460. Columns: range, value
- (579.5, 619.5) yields 6.27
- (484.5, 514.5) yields 6.55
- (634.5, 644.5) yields 6.7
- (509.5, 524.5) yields 6.95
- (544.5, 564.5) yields 2.98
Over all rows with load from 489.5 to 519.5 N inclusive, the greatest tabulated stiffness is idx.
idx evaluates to 7.41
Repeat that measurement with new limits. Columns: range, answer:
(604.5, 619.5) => 7.04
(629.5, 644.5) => 7.27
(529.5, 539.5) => 7.58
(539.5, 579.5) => 7.05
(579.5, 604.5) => 7.01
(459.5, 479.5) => 7.26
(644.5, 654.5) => 7.21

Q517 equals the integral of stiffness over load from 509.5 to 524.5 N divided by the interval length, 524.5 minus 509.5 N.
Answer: 7.25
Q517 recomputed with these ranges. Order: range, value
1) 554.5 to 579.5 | 4.48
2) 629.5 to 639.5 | 7.16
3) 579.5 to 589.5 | 6.66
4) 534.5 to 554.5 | 6.68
